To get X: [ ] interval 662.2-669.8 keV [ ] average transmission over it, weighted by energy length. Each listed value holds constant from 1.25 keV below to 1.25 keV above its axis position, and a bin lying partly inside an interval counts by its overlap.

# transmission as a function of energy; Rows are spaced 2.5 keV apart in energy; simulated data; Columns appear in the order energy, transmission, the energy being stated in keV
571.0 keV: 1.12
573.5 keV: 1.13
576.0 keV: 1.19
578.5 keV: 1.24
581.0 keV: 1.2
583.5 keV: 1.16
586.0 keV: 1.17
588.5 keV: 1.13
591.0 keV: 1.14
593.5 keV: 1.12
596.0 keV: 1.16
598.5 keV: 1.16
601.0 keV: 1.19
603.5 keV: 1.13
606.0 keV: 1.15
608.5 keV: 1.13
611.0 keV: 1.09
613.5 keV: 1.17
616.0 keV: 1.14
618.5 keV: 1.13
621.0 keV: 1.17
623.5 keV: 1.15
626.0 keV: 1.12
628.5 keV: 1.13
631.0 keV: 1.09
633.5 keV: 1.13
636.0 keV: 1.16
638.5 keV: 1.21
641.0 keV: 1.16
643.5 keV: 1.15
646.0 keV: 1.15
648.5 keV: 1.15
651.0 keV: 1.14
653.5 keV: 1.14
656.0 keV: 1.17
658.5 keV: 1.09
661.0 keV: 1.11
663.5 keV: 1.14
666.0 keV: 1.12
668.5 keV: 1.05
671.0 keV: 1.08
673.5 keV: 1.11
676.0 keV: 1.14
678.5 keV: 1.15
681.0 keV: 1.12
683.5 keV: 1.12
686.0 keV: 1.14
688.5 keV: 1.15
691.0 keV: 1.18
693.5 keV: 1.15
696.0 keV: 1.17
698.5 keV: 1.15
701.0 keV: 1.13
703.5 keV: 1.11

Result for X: 1.1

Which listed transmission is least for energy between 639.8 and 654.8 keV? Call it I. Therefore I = 1.14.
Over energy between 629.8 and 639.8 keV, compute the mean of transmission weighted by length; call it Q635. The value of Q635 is 1.15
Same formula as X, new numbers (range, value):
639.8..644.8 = 1.15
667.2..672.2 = 1.07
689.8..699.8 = 1.16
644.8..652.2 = 1.15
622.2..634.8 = 1.12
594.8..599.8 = 1.16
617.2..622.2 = 1.15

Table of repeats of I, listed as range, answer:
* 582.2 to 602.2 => 1.12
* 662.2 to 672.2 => 1.05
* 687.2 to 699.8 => 1.15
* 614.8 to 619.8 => 1.13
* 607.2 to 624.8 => 1.09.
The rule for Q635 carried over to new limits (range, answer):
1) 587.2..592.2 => 1.14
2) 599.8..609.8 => 1.15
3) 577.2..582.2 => 1.22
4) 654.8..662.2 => 1.12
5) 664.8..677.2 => 1.1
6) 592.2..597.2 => 1.14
